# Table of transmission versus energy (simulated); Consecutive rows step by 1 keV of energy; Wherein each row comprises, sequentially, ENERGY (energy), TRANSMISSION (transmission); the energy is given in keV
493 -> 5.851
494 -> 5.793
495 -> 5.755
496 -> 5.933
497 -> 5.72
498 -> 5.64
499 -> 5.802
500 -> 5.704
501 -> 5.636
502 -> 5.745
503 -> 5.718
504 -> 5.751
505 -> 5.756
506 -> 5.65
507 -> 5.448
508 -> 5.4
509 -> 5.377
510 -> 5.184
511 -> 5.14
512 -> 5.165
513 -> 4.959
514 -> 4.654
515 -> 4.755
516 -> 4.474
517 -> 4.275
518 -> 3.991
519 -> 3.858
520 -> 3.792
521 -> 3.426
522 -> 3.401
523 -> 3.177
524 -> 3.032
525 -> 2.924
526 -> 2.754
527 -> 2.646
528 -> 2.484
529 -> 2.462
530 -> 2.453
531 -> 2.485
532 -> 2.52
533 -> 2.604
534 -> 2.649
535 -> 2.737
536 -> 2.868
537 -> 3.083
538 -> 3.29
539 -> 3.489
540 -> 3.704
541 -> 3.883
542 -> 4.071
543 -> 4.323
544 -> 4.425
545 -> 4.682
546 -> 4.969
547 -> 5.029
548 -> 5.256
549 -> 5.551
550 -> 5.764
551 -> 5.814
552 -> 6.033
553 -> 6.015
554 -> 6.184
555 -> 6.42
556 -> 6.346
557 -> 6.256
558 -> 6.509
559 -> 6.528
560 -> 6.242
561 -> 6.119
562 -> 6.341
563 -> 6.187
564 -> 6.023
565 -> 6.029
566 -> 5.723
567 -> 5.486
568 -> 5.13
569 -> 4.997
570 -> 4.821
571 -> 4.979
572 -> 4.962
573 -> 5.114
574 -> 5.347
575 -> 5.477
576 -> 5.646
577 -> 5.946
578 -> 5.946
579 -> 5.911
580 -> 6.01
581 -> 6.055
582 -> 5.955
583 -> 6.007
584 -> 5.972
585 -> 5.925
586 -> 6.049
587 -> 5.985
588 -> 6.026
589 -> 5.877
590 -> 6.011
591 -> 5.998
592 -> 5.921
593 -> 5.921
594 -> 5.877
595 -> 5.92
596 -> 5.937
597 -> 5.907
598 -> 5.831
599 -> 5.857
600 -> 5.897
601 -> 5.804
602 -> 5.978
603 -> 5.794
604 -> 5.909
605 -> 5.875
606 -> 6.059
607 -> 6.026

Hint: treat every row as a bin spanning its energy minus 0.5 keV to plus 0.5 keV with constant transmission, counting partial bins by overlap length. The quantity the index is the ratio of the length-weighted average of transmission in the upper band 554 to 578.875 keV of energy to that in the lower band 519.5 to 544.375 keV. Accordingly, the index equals 1.8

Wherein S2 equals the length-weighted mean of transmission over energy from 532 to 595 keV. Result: 5.31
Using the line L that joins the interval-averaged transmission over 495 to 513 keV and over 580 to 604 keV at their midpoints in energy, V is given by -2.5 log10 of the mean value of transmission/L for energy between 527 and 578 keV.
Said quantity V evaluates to 0.20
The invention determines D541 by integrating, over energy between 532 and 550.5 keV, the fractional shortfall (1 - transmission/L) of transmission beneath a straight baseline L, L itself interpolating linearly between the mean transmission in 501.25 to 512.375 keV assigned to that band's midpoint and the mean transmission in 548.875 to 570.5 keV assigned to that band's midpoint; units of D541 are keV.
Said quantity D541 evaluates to 5.8 keV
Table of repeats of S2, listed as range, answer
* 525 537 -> 2.64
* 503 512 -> 5.46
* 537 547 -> 4.09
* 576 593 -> 5.96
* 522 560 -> 4.22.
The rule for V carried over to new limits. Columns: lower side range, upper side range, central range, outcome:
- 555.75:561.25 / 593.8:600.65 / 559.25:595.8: 0.06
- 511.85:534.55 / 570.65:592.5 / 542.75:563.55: -0.24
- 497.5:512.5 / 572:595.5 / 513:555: 0.39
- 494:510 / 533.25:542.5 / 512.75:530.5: 0.25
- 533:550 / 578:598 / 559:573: -0.13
